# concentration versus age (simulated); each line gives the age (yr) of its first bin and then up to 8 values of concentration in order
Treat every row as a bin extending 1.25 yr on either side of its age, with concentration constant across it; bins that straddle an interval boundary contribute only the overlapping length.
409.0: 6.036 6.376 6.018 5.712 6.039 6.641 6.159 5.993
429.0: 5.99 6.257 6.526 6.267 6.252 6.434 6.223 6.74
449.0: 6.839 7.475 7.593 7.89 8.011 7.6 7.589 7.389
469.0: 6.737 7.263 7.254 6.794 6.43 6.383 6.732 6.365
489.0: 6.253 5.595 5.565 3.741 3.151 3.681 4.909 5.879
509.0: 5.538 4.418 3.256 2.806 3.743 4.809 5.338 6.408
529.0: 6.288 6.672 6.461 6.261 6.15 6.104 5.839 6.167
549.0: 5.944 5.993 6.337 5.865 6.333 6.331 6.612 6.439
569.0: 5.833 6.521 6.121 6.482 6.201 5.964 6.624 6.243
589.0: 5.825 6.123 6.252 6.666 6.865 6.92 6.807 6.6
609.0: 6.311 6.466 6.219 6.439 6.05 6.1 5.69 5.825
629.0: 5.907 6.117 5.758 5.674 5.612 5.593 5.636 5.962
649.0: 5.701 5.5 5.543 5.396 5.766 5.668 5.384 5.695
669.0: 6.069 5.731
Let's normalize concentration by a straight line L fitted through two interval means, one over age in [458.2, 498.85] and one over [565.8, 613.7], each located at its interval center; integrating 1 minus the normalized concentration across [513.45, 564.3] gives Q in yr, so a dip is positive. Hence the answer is 5.6 yr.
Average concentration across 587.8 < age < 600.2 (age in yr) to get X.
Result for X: 6.35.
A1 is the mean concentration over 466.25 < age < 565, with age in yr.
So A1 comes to 5.73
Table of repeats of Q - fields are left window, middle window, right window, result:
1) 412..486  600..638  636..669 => -2.4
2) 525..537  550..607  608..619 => 0.2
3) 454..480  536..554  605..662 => 1.6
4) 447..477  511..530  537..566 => 5.6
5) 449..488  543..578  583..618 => 2.4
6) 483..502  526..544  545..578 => -1.5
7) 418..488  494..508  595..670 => 4.6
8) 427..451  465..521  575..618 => 8.4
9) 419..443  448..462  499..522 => -4.8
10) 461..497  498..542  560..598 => 9.1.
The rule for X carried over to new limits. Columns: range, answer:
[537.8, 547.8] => 6.06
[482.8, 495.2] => 6.1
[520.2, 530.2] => 5.7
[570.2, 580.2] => 6.33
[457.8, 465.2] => 7.73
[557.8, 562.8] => 6.33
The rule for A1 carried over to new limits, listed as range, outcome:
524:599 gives 6.24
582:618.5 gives 6.44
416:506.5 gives 6.35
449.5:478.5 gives 7.38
